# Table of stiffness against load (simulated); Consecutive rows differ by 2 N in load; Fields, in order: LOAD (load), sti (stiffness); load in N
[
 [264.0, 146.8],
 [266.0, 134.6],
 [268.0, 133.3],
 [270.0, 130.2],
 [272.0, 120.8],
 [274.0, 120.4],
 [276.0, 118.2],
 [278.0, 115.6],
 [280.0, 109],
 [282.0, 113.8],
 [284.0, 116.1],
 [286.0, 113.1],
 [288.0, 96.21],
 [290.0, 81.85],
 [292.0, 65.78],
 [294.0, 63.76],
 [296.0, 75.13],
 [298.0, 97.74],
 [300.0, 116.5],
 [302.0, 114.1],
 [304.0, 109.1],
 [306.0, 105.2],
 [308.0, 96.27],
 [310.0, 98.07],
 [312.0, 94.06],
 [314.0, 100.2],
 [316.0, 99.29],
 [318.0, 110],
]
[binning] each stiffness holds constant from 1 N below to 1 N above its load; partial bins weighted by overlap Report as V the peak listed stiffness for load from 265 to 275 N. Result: 134.6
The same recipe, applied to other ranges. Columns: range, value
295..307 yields 116.5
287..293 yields 96.21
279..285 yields 116.1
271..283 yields 120.8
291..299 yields 97.74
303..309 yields 109.1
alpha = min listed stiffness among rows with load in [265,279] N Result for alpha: 115.6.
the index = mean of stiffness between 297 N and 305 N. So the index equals 109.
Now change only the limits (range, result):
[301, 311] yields 105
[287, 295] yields 76.9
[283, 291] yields 102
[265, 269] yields 134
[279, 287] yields 113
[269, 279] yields 121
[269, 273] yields 126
